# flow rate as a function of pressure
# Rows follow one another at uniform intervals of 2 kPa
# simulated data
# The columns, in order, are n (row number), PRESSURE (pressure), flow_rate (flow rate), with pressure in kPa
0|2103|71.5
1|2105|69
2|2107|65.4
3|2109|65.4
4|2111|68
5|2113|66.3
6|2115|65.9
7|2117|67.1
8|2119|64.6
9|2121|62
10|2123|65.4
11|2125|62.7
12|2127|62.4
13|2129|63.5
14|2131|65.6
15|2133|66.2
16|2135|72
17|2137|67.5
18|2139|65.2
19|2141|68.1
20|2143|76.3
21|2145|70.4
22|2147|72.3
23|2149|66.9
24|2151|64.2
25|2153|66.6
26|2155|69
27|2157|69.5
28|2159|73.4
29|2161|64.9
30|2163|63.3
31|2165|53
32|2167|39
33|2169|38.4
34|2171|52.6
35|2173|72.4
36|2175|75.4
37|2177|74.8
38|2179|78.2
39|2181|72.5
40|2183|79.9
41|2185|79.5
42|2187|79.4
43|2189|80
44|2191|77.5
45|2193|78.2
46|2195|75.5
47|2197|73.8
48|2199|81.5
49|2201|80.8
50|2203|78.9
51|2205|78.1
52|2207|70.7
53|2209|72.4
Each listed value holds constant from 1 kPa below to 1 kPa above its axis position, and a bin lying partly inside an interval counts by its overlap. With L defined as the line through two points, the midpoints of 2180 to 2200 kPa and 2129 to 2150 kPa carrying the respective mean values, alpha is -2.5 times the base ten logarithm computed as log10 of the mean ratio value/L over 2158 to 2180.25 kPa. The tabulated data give 0.187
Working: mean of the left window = 68.8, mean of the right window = 77.8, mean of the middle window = 62.4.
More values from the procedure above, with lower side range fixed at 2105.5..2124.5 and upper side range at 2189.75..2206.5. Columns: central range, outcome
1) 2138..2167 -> 0.07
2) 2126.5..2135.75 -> 0.03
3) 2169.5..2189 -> 0.03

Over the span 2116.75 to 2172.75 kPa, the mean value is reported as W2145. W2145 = 64.1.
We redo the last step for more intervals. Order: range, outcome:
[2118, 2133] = 63.9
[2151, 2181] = 63.9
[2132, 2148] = 69.8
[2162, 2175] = 54.8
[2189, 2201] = 77.8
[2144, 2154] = 68.1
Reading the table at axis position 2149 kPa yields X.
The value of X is 66.9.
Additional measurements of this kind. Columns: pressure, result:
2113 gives 66.3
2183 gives 79.9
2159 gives 73.4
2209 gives 72.4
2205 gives 78.1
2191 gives 77.5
